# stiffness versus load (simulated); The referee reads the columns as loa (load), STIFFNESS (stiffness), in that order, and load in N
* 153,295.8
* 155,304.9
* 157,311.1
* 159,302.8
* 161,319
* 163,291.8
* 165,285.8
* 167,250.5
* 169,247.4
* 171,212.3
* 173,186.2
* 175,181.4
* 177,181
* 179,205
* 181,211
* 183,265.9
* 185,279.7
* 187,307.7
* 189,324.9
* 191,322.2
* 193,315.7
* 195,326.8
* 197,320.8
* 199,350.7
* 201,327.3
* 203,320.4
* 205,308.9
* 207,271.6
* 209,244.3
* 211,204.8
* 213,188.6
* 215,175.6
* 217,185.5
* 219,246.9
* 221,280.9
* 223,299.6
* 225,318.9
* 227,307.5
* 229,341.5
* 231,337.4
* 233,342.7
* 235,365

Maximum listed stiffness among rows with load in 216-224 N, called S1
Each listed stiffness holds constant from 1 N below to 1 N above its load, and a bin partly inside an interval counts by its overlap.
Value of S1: 299.6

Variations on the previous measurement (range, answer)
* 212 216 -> 188.6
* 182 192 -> 324.9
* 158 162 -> 319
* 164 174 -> 285.8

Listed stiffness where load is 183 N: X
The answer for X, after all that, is 265.9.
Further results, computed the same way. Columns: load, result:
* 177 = 181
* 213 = 188.6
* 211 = 204.8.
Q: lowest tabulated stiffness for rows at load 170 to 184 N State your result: 181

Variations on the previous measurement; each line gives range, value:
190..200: 315.7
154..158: 304.9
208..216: 175.6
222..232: 299.6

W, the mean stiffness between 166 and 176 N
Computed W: 216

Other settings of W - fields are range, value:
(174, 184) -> 209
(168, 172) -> 230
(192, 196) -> 321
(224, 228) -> 313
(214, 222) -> 222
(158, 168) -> 290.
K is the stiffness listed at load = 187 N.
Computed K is 307.7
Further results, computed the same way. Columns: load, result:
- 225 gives 318.9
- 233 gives 342.7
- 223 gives 299.6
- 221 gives 280.9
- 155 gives 304.9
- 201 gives 327.3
